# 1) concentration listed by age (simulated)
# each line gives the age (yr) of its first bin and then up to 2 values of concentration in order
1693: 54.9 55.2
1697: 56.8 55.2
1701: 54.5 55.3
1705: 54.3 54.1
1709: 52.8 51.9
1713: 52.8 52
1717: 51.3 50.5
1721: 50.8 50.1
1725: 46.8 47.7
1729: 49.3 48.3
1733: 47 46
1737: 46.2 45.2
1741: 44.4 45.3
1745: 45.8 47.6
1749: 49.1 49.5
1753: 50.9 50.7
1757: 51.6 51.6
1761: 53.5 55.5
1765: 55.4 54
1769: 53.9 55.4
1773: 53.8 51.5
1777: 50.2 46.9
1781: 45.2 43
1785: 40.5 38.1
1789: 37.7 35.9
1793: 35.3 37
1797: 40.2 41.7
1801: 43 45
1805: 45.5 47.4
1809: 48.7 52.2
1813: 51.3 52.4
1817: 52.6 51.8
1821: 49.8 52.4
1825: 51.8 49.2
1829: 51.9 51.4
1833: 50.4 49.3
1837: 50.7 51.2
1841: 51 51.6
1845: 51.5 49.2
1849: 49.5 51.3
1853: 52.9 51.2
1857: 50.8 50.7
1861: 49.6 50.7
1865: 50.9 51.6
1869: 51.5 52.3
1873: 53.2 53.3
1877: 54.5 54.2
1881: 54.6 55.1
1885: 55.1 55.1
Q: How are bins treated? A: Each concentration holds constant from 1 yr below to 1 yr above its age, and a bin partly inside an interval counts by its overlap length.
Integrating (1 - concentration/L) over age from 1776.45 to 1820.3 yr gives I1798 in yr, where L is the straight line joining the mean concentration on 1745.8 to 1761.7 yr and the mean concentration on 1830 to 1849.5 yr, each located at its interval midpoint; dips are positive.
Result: 5.2 yr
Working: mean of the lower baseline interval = 50.4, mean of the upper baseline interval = 50.6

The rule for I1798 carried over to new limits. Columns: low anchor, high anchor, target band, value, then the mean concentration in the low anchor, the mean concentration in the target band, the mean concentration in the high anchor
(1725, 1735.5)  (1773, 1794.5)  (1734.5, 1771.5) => -3.7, 47.7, 50.1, 42.8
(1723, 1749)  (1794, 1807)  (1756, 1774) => -3.6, 46.9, 53.9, 42.5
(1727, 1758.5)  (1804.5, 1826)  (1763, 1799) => 2.6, 47.9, 45.7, 50.7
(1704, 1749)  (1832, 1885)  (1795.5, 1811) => 1.8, 49.1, 44.8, 51.7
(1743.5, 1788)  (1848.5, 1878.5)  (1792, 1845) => 2.6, 49.7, 48.3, 51.7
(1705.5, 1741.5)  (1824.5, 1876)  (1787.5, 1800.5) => 3.1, 49.4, 38.2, 51.1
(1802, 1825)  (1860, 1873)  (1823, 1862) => -0.1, 50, 50.8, 51.3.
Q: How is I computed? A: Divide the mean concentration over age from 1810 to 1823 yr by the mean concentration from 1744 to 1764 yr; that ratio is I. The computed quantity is 1.02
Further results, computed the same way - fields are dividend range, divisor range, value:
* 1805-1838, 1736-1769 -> 1.02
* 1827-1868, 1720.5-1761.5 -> 1.05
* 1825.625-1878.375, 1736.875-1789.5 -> 1.05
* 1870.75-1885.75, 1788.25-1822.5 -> 1.19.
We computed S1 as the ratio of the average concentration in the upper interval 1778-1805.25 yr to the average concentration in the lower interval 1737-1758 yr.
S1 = 0.9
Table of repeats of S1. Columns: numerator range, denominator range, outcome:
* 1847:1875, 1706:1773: 1.02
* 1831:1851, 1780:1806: 1.24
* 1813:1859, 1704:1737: 1.02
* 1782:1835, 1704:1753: 0.94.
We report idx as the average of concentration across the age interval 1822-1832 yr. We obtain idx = 51.3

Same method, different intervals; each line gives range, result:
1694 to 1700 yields 55.7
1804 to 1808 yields 46.5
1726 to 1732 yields 48.4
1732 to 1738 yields 46.4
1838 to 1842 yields 51.1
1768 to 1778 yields 53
